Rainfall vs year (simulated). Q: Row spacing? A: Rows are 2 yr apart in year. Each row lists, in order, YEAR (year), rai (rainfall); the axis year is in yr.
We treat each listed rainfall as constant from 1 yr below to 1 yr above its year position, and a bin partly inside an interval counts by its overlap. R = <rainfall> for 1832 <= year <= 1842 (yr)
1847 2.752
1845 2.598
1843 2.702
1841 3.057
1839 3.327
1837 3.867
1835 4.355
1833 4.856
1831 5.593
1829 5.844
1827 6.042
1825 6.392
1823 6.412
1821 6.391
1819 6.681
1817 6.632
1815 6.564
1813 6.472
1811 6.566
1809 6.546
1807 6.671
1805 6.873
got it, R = 3.89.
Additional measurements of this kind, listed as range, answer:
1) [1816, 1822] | 6.57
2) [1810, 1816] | 6.53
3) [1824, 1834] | 5.75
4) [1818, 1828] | 6.38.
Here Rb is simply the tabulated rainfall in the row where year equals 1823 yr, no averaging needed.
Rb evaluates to 6.412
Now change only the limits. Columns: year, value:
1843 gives 2.702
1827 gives 6.042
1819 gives 6.681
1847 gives 2.752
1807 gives 6.671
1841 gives 3.057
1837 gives 3.867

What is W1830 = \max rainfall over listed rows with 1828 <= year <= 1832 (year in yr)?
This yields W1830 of 5.844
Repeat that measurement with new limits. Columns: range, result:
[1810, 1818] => 6.632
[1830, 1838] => 5.593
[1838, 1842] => 3.327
